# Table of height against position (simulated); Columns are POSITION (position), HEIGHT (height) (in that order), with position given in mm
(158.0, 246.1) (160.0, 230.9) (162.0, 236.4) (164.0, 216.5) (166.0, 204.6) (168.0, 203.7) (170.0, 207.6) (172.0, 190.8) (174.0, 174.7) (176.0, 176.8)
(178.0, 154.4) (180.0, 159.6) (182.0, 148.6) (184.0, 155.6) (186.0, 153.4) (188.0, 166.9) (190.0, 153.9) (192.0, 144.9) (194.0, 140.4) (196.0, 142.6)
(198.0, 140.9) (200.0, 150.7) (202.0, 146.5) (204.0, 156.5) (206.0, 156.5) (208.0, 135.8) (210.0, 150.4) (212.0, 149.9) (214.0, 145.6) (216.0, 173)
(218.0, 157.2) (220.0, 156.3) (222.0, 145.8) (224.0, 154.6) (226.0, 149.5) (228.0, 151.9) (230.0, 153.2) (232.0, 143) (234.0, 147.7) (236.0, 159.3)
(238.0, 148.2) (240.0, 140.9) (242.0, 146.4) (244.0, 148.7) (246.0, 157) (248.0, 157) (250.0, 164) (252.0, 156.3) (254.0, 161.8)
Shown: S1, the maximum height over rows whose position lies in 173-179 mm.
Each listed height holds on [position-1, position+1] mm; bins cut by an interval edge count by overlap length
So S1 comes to 176.8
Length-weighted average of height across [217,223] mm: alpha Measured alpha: 153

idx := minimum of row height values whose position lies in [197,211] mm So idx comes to 135.8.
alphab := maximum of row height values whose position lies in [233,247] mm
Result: 159.3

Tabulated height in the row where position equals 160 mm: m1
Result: 230.9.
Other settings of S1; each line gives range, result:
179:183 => 159.6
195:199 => 142.6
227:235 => 153.2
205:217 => 173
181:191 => 166.9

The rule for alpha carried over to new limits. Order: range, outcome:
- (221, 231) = 151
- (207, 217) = 151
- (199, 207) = 153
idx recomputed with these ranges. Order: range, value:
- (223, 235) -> 143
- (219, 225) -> 145.8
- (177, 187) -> 148.6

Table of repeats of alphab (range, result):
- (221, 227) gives 154.6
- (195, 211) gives 156.5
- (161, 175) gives 236.4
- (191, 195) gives 144.9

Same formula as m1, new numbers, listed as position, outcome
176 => 176.8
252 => 156.3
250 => 164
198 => 140.9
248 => 157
